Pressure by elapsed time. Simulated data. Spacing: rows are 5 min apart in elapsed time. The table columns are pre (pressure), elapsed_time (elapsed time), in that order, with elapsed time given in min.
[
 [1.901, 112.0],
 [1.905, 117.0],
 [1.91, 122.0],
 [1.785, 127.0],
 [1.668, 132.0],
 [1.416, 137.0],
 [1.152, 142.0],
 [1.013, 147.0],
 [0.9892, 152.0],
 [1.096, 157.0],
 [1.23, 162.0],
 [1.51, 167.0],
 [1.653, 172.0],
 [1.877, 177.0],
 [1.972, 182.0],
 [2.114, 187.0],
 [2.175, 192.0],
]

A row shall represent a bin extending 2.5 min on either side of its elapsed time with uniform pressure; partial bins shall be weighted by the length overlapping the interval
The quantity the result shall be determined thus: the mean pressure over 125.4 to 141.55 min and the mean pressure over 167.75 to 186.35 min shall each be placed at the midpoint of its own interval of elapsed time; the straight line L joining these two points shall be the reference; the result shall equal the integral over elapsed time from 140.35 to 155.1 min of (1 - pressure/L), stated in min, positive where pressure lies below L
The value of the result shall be 5.3 min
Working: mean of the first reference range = 1.55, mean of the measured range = 1.05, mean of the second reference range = 1.83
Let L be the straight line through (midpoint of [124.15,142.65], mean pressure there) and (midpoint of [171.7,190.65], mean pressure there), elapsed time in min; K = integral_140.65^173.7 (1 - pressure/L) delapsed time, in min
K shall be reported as 9.96 min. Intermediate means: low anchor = 1.55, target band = 1.23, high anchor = 1.95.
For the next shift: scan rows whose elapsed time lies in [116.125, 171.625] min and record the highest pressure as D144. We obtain 1.91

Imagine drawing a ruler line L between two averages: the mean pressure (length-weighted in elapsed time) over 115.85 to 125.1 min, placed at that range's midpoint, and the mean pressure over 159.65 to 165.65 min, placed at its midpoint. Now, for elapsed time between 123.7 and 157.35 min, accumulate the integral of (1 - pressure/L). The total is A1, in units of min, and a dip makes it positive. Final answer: 6.1 min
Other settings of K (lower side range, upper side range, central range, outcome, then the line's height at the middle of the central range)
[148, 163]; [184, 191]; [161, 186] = -0.50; 1.66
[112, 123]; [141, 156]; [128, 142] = -0.71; 1.42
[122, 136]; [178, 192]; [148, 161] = 5.64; 1.87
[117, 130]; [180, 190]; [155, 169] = 4.97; 1.98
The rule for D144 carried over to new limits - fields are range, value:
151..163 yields 1.23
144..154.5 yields 1.013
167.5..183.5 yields 1.972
